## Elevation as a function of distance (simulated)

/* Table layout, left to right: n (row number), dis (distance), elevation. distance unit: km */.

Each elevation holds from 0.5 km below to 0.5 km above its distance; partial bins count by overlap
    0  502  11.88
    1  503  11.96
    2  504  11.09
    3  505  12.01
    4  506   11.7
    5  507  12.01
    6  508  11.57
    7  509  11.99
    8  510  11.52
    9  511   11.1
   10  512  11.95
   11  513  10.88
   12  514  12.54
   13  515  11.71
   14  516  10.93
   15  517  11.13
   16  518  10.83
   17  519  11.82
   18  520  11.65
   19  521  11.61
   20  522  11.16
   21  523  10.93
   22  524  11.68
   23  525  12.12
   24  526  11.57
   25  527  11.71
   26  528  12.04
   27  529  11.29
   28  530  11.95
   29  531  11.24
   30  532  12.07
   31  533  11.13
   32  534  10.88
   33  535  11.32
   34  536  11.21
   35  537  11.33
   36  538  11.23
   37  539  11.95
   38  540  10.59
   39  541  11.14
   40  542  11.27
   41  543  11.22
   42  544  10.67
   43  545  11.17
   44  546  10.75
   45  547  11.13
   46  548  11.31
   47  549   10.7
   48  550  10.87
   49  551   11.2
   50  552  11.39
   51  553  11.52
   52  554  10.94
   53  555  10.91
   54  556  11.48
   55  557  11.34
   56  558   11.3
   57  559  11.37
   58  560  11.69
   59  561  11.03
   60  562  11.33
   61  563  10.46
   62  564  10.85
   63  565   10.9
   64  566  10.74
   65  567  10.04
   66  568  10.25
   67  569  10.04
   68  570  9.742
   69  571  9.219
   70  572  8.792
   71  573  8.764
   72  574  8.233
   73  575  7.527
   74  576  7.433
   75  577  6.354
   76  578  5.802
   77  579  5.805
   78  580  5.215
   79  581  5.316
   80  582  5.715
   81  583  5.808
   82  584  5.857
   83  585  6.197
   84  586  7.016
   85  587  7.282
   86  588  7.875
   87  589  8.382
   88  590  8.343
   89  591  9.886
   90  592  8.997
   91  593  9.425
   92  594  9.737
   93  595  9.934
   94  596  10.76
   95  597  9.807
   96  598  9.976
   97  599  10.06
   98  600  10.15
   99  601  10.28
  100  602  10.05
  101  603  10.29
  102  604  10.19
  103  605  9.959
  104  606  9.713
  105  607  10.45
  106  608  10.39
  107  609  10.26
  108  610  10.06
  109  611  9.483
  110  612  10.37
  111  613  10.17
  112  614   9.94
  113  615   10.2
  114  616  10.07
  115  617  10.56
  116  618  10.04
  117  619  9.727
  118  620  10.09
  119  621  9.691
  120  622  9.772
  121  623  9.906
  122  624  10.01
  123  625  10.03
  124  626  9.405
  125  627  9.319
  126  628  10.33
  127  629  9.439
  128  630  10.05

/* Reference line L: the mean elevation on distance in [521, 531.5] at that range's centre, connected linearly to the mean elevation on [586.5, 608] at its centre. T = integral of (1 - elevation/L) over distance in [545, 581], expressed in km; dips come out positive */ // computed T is 2.5 km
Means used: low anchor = 11.6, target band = 9.85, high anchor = 9.62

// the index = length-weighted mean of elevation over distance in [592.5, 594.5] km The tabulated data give 9.58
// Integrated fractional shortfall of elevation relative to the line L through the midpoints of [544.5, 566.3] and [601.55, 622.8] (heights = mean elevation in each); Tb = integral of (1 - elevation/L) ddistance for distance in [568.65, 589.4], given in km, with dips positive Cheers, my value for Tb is 6.7 km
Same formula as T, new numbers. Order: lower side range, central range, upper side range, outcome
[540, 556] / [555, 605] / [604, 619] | 7.2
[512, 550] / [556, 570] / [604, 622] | 0.0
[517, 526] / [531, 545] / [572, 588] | -1.6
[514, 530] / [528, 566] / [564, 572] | -1.6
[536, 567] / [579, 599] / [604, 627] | 4.7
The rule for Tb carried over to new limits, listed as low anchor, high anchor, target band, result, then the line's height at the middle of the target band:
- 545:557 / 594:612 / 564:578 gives 2.2 km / 10.7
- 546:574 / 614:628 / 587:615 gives 1.1 km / 10.2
